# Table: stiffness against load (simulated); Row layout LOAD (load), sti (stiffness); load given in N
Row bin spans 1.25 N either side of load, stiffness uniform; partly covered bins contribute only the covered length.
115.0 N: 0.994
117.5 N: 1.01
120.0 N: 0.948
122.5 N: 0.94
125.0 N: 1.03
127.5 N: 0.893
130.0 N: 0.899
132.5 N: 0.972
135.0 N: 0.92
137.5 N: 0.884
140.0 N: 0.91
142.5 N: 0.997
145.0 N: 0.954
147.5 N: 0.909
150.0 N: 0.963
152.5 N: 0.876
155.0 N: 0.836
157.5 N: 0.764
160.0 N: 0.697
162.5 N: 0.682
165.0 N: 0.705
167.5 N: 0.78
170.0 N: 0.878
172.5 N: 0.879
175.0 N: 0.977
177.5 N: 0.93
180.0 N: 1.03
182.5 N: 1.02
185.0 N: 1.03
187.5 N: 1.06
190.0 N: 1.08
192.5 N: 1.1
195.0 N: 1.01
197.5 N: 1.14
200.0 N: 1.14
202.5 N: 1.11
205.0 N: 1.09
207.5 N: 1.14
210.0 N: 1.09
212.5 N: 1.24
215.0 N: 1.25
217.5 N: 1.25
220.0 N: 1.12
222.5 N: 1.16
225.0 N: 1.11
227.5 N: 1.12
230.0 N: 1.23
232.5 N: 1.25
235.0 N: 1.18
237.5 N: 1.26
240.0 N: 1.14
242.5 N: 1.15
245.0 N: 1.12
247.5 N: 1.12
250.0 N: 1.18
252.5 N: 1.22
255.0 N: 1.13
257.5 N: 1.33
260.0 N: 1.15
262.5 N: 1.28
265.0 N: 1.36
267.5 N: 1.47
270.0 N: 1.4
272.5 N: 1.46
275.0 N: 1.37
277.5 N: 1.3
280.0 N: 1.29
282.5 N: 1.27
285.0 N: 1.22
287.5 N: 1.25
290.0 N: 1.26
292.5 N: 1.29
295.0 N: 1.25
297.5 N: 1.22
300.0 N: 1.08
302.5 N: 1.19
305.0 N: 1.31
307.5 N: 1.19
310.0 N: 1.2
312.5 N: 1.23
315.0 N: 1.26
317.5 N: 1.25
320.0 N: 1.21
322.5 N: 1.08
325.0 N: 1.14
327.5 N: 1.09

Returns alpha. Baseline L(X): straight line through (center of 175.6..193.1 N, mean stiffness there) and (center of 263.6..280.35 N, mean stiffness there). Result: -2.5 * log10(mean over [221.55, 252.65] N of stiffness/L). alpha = 0.06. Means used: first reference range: 1.03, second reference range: 1.38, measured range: 1.17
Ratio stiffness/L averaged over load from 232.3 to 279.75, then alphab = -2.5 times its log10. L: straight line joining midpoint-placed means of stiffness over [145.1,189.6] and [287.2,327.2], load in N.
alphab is -0.152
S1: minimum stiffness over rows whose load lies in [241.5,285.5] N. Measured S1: 1.12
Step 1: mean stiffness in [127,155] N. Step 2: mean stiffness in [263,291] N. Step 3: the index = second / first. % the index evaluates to 1.4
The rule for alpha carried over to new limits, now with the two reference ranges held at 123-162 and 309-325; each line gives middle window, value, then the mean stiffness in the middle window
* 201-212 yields -0.11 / 1.12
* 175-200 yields -0.08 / 1.05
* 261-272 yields -0.23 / 1.38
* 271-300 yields -0.12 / 1.28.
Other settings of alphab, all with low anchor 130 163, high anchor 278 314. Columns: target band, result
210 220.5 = -0.16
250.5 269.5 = -0.12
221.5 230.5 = -0.08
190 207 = -0.10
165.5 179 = 0.07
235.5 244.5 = -0.07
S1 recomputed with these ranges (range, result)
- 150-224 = 0.682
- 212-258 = 1.11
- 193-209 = 1.01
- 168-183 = 0.878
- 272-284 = 1.27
